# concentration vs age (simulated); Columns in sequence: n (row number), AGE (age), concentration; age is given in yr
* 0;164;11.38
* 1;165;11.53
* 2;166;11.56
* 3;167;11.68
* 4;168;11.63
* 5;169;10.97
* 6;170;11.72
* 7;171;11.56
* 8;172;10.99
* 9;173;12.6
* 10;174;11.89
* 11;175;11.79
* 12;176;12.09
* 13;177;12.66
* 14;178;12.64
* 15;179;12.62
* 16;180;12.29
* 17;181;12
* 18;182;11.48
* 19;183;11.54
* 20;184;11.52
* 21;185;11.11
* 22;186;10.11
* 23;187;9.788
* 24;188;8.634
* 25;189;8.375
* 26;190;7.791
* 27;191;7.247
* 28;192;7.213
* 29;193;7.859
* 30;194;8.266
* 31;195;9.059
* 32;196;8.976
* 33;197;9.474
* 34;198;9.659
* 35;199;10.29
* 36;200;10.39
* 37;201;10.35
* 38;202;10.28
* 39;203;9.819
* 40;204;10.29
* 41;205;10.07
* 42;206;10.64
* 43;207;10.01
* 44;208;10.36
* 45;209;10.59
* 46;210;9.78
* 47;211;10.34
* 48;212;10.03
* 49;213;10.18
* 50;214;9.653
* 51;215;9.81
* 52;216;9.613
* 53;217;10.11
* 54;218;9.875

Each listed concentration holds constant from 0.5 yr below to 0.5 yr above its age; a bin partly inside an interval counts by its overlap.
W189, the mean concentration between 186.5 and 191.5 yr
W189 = 8.37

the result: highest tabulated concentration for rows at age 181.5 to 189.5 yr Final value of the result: 11.54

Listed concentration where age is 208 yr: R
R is 10.36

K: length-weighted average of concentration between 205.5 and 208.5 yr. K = 10.3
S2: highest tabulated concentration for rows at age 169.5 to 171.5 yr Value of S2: 11.72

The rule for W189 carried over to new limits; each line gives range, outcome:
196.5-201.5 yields 10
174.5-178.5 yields 12.3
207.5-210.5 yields 10.2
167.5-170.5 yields 11.4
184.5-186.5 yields 10.6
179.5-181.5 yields 12.1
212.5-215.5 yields 9.88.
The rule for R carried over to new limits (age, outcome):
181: 12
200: 10.39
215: 9.81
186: 10.11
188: 8.634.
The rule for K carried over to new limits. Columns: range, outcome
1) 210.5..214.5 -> 10.1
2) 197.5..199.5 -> 9.97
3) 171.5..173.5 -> 11.8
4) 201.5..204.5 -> 10.1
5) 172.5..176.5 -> 12.1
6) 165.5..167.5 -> 11.6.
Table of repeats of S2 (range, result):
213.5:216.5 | 9.81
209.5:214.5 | 10.34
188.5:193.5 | 8.375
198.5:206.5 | 10.64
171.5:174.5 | 12.6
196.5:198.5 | 9.659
